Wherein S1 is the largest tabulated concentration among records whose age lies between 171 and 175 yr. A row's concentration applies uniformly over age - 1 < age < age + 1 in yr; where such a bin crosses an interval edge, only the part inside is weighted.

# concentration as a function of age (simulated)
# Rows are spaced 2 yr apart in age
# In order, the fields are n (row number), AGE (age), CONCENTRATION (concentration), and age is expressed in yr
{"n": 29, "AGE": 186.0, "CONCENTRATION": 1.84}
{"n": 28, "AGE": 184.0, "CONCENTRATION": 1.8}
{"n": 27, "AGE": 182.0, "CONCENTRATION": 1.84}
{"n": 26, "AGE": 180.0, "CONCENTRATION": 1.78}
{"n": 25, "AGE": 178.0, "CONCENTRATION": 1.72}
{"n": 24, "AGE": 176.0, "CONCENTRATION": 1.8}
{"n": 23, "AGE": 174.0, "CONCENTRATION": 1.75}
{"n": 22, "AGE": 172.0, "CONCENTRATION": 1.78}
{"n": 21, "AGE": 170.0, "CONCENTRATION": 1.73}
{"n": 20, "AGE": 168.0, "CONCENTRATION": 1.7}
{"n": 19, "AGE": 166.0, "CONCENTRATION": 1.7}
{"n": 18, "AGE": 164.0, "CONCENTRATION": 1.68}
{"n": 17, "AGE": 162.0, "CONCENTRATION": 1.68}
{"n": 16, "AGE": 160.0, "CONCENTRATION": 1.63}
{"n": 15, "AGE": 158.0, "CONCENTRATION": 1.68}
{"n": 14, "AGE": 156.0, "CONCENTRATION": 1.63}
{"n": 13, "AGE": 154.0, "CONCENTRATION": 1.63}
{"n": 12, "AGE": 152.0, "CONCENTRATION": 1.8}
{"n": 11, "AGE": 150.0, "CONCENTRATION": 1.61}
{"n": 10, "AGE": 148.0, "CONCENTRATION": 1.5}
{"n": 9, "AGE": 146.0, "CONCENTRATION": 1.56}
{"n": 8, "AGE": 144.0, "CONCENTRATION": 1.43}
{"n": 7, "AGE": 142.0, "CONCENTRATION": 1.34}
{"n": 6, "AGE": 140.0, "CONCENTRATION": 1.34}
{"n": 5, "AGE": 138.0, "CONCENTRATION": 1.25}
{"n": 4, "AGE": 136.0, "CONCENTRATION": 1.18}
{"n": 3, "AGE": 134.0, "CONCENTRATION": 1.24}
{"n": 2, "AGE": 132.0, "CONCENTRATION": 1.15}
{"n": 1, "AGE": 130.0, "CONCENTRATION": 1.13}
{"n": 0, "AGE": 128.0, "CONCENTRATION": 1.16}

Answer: 1.78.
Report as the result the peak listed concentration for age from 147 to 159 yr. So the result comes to 1.8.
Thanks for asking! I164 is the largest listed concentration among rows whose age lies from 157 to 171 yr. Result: 1.73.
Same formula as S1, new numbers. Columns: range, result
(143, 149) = 1.56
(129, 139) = 1.25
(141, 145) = 1.43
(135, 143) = 1.34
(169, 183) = 1.84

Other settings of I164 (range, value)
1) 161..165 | 1.68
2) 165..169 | 1.7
